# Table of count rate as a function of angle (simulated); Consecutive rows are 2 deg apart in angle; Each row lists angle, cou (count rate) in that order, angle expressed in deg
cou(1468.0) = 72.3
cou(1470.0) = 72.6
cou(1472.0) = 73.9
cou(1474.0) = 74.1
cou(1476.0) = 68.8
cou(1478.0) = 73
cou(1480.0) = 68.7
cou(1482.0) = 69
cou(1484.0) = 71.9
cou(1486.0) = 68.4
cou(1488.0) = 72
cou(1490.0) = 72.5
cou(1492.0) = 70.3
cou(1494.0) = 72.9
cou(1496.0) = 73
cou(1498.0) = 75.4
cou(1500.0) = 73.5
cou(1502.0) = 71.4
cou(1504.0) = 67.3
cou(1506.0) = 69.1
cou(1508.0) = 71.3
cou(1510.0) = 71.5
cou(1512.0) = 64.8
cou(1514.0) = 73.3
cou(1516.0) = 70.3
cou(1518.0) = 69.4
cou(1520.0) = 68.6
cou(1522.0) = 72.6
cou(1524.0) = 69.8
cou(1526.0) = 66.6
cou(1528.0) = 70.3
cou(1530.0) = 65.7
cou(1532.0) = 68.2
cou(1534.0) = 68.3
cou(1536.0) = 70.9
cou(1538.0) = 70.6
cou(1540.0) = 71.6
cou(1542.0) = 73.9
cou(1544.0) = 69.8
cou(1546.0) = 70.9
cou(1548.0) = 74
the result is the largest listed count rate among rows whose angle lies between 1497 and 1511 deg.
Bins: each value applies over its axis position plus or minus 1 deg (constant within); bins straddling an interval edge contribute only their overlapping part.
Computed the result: 75.4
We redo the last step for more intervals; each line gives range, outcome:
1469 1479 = 74.1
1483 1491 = 72.5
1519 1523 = 72.6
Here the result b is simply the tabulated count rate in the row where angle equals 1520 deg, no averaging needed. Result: 68.6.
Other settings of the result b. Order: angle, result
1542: 73.9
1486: 68.4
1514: 73.3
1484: 71.9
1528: 70.3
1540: 71.6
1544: 69.8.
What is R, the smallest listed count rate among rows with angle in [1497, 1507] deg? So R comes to 67.3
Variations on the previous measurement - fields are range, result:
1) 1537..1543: 70.6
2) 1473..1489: 68.4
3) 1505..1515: 64.8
